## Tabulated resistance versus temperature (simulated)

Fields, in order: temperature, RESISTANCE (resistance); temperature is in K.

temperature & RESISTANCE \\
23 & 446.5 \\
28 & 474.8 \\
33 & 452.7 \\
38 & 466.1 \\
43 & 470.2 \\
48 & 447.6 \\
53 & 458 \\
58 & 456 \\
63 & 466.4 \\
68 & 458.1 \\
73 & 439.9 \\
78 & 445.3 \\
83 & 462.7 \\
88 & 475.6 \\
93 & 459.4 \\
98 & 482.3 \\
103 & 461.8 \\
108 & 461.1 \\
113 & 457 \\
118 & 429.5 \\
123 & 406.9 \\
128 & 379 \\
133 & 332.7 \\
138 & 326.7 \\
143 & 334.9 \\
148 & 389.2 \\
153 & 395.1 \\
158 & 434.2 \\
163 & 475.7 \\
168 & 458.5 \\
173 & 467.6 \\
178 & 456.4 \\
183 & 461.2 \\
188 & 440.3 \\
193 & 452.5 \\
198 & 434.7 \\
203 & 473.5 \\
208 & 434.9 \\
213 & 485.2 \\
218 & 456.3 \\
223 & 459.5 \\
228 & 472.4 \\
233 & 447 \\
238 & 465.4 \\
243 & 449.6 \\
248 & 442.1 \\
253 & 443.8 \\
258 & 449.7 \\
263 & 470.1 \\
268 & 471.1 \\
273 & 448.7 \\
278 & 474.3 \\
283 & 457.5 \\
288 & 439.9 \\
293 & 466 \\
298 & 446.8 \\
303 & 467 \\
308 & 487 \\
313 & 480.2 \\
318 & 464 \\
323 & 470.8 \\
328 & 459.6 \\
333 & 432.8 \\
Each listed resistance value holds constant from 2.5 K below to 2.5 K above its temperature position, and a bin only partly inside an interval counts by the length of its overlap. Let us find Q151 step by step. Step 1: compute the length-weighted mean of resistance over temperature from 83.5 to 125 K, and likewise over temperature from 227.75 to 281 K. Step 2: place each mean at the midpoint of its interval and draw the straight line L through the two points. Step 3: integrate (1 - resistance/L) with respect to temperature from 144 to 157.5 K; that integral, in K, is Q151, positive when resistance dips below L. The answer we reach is 1.89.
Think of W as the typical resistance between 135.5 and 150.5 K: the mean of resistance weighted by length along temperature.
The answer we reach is 350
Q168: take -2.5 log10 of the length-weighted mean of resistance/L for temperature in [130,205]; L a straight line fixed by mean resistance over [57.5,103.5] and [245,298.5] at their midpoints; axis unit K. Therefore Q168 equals 0.09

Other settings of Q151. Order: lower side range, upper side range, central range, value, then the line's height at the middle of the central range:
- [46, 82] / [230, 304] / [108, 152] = 6.5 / 454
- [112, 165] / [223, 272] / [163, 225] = -4.6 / 426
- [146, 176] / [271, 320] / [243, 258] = 0.3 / 455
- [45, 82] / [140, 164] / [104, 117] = -0.9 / 425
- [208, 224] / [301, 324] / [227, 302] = 2.0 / 468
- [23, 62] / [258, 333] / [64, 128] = 1.4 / 461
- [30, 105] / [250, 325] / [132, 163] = 5.5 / 461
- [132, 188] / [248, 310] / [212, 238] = -1.4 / 439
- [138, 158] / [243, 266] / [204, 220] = -1.5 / 421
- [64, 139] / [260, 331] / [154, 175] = -0.5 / 444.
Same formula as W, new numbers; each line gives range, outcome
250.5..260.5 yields 447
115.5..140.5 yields 375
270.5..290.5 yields 455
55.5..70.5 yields 460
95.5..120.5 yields 458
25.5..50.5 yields 462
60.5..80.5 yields 452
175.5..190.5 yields 453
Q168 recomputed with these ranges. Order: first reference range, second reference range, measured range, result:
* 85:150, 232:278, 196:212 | -0.03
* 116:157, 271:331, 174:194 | -0.13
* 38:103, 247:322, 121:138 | 0.25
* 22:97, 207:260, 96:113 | -0.02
